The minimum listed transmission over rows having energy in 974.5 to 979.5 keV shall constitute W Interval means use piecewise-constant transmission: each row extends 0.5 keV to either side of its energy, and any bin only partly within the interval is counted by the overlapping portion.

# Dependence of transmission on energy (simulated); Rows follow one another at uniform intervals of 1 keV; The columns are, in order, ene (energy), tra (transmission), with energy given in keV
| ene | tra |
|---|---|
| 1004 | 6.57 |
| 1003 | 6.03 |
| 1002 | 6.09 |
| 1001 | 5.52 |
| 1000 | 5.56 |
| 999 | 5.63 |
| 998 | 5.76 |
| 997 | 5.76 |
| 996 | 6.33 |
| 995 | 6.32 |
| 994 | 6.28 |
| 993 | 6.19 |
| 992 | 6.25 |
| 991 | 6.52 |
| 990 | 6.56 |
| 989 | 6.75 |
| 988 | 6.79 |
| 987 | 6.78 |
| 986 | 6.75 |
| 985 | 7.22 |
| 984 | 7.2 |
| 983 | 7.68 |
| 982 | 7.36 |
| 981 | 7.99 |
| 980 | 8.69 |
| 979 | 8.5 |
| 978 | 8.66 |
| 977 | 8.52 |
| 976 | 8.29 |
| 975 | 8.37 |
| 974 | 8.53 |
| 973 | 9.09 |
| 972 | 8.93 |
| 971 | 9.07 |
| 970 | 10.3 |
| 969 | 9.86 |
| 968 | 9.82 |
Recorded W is 8.29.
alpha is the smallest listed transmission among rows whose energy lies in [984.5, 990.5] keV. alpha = 6.56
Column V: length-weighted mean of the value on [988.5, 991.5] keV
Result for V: 6.61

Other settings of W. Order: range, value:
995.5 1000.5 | 5.56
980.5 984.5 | 7.2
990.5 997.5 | 5.76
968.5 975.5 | 8.37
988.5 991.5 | 6.52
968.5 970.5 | 9.86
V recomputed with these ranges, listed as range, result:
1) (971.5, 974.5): 8.85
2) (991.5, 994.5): 6.24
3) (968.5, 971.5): 9.74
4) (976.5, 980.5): 8.59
